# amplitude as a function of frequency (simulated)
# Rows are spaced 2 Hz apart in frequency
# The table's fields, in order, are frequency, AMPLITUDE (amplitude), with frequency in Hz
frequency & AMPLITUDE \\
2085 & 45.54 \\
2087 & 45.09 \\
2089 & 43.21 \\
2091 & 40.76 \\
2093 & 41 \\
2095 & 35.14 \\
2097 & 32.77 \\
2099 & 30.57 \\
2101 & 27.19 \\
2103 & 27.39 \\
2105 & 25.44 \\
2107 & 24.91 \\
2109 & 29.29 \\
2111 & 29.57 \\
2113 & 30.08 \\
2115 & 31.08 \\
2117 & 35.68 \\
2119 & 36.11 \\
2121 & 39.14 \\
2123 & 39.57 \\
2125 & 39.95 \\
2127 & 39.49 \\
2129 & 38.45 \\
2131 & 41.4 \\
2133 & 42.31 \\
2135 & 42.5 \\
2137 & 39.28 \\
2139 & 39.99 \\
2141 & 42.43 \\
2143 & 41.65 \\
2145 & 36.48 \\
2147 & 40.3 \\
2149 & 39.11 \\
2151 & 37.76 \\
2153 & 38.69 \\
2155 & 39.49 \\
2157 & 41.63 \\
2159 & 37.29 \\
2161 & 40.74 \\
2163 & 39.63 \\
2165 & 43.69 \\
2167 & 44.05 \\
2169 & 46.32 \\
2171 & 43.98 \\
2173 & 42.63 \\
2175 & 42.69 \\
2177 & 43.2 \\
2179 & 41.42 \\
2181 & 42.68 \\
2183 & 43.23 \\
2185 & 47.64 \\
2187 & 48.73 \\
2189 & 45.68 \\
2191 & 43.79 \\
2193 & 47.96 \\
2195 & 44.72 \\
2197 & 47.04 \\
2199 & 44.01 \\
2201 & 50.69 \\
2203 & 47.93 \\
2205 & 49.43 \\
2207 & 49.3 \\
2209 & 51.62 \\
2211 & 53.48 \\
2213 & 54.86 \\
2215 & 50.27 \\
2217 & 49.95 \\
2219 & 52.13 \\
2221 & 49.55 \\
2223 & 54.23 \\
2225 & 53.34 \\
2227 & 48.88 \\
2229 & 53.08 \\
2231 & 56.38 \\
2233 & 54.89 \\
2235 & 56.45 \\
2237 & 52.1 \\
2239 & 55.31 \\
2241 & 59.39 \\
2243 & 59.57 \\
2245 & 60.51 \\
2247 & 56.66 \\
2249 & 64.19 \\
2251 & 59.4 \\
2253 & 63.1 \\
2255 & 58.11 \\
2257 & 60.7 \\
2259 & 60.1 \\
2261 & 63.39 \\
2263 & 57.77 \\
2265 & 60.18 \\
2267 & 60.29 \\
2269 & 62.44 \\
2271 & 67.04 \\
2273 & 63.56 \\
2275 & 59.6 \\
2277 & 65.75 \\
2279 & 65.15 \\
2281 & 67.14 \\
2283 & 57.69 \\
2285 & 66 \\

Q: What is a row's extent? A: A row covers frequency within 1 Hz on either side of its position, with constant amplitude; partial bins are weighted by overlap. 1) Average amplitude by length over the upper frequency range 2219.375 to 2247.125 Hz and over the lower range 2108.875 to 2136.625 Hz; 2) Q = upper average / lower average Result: 1.48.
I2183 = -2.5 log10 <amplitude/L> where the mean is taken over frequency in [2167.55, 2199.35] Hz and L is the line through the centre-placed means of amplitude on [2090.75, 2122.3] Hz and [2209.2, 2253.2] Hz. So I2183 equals 0.037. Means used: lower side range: 32.1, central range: 44.7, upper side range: 55.1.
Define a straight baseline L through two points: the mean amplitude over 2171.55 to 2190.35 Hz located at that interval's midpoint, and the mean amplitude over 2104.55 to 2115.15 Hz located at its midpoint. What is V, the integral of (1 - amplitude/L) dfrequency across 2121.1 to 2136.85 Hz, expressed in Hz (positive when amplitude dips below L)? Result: -3.76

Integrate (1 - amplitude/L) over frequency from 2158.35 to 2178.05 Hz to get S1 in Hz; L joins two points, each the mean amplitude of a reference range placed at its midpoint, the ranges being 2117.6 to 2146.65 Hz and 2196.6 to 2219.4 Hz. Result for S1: 1.0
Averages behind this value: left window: 39.9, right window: 50.1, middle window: 42.5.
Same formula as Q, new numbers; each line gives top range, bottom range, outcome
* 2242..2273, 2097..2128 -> 1.88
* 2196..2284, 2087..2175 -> 1.50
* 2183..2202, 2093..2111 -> 1.56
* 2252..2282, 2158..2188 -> 1.44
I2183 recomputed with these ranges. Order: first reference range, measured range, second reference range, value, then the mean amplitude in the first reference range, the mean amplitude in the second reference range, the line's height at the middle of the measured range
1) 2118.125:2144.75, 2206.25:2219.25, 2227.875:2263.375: 0.030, 40.1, 58.4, 53.1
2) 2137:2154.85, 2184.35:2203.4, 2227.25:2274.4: 0.039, 39.5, 59.2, 48.5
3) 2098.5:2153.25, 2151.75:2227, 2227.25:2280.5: 0.037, 35.9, 59.7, 47.7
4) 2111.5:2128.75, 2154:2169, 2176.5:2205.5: 0.016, 36.3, 45.9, 41.9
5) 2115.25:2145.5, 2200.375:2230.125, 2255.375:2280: 0.044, 39.5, 62.1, 53.4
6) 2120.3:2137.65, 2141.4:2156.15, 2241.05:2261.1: 0.112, 40.3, 60.4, 43.5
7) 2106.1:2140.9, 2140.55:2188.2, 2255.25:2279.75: 0.048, 36.6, 62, 43.8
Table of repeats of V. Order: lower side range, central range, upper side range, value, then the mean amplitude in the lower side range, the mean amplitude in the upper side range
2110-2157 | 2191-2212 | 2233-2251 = 0.9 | 38.4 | 57.9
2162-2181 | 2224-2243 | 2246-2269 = 0.3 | 43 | 60.4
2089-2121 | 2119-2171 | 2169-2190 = -2.4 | 32.4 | 44.3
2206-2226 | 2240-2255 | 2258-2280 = -0.6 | 51.9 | 62.3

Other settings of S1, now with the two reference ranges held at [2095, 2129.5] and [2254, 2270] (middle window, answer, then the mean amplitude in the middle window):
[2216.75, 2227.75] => 0.3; 51.5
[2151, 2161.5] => 0.4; 39.3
